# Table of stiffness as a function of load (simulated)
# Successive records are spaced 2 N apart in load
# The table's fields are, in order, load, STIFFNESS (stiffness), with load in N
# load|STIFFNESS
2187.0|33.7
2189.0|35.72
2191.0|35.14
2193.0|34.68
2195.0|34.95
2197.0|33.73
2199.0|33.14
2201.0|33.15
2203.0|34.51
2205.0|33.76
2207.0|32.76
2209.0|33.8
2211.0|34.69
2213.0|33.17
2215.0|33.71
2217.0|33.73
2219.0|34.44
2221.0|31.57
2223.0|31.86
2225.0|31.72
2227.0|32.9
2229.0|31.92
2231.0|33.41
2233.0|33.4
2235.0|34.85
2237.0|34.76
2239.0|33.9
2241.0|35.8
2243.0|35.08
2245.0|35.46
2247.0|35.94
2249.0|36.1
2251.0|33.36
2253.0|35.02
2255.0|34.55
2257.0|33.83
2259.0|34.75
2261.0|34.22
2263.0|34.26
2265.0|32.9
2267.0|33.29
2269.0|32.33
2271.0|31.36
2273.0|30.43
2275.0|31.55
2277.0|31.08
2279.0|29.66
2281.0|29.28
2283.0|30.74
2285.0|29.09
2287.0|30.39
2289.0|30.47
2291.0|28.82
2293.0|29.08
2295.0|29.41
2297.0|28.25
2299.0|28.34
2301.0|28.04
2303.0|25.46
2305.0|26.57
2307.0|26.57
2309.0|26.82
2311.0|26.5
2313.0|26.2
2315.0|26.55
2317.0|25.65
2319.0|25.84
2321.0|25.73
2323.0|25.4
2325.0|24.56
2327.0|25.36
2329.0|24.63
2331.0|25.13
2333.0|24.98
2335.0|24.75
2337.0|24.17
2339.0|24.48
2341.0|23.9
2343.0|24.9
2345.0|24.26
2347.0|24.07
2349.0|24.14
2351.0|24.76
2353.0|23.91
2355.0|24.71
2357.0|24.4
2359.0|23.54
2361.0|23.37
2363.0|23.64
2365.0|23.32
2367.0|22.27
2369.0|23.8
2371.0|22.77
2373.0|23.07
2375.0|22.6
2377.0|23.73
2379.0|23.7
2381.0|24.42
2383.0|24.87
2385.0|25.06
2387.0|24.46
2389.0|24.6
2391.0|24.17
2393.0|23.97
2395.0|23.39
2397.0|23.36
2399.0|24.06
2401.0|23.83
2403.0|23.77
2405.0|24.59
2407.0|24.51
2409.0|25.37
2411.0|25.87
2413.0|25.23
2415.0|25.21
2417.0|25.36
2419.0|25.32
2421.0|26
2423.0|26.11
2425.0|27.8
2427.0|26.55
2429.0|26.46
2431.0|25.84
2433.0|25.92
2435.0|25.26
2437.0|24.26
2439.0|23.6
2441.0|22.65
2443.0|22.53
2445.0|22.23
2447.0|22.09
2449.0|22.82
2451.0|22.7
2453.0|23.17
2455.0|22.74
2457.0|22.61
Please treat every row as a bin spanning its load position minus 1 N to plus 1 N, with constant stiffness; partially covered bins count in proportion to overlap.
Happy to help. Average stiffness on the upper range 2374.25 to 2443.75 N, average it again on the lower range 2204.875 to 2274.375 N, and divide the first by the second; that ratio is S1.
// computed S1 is 0.7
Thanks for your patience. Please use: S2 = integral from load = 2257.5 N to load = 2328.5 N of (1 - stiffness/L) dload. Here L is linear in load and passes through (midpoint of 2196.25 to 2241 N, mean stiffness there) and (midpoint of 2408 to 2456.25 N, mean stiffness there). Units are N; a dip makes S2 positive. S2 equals 3.3 N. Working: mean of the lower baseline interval 33.5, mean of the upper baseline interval 24.6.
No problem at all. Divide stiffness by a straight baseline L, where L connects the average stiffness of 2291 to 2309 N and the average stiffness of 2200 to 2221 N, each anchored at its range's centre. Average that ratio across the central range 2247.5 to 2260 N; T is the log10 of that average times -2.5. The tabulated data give -0.13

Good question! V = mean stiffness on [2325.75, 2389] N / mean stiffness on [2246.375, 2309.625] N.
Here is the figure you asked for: 0.78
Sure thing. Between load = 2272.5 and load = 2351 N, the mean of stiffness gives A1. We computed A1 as 26.9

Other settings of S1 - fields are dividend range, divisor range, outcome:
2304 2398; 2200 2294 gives 0.75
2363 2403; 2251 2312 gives 0.78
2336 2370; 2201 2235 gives 0.72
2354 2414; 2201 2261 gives 0.71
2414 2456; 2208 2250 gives 0.72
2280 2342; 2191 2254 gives 0.79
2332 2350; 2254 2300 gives 0.78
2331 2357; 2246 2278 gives 0.73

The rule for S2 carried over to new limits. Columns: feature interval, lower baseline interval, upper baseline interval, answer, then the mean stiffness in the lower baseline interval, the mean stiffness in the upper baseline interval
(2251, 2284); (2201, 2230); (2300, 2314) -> -3.4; 33.2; 26.6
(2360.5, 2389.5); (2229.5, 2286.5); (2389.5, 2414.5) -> 2.6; 33.2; 24.4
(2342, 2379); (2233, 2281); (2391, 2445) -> 5.6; 33.6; 24.8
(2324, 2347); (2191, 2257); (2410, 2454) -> 3.5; 33.9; 24.7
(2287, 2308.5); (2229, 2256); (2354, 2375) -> 1.0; 34.6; 23.4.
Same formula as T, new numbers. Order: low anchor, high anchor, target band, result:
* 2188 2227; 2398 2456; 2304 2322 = 0.12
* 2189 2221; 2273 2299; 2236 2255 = -0.10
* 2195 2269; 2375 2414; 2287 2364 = 0.11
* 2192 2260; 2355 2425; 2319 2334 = 0.12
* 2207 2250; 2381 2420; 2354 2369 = 0.13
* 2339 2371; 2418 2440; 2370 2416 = 0.03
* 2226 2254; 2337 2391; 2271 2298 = 0.03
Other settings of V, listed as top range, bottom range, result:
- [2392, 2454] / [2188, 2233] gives 0.73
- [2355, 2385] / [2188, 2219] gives 0.69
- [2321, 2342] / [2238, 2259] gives 0.71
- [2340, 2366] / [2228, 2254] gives 0.70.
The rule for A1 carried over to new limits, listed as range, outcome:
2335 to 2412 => 24.1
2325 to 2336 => 24.9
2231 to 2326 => 30.7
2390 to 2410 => 24.1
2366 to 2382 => 23.3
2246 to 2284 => 32.9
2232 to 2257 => 34.8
